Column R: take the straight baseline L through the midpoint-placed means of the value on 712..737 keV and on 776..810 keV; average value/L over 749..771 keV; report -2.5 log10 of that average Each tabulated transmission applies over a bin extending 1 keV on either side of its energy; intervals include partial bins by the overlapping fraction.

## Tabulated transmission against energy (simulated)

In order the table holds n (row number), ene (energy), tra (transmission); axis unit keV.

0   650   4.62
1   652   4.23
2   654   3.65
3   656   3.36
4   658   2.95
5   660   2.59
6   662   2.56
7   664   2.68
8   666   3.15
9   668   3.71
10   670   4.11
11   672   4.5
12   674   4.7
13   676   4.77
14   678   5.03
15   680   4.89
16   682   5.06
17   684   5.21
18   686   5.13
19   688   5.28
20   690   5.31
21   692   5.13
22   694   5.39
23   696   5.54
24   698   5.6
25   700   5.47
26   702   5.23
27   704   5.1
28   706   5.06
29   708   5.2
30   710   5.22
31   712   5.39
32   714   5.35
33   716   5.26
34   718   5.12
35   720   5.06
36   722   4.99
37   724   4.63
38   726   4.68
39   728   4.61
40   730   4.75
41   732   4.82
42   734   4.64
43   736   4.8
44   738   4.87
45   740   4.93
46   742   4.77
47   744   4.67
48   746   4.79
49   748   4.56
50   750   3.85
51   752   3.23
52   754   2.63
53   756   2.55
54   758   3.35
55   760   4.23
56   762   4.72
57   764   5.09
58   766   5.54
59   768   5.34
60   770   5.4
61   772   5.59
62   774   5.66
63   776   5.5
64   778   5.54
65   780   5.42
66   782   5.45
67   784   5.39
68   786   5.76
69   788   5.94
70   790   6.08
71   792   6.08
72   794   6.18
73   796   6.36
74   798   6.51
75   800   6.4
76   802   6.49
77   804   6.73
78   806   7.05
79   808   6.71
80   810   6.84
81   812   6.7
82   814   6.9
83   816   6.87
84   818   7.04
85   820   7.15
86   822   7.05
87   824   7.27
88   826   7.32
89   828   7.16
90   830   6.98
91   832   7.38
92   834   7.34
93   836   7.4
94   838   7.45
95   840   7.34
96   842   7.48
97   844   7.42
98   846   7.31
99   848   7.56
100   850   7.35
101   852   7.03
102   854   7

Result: 0.31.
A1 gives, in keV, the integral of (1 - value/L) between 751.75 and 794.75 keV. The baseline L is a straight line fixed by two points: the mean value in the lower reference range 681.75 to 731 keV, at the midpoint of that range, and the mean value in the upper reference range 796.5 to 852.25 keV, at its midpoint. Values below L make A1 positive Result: 8.3 keV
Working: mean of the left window 5.15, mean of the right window 7.07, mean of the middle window 5.06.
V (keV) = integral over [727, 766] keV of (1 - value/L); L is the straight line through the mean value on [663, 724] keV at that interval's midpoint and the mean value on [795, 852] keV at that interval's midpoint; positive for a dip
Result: 9.7 keV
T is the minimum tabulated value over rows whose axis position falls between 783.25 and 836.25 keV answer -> 5.39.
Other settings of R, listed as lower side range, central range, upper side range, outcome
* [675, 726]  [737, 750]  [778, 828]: 0.21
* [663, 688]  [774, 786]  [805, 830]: 0.15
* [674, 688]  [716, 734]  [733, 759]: -0.10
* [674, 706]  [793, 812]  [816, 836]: 0.04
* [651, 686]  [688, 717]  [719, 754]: -0.23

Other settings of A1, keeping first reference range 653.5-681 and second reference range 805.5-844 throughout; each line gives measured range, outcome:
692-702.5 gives -2.4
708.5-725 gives -1.1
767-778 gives 0.9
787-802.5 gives 0.6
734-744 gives 0.9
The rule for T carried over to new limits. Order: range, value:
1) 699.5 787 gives 2.55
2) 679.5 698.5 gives 4.89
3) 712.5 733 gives 4.61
